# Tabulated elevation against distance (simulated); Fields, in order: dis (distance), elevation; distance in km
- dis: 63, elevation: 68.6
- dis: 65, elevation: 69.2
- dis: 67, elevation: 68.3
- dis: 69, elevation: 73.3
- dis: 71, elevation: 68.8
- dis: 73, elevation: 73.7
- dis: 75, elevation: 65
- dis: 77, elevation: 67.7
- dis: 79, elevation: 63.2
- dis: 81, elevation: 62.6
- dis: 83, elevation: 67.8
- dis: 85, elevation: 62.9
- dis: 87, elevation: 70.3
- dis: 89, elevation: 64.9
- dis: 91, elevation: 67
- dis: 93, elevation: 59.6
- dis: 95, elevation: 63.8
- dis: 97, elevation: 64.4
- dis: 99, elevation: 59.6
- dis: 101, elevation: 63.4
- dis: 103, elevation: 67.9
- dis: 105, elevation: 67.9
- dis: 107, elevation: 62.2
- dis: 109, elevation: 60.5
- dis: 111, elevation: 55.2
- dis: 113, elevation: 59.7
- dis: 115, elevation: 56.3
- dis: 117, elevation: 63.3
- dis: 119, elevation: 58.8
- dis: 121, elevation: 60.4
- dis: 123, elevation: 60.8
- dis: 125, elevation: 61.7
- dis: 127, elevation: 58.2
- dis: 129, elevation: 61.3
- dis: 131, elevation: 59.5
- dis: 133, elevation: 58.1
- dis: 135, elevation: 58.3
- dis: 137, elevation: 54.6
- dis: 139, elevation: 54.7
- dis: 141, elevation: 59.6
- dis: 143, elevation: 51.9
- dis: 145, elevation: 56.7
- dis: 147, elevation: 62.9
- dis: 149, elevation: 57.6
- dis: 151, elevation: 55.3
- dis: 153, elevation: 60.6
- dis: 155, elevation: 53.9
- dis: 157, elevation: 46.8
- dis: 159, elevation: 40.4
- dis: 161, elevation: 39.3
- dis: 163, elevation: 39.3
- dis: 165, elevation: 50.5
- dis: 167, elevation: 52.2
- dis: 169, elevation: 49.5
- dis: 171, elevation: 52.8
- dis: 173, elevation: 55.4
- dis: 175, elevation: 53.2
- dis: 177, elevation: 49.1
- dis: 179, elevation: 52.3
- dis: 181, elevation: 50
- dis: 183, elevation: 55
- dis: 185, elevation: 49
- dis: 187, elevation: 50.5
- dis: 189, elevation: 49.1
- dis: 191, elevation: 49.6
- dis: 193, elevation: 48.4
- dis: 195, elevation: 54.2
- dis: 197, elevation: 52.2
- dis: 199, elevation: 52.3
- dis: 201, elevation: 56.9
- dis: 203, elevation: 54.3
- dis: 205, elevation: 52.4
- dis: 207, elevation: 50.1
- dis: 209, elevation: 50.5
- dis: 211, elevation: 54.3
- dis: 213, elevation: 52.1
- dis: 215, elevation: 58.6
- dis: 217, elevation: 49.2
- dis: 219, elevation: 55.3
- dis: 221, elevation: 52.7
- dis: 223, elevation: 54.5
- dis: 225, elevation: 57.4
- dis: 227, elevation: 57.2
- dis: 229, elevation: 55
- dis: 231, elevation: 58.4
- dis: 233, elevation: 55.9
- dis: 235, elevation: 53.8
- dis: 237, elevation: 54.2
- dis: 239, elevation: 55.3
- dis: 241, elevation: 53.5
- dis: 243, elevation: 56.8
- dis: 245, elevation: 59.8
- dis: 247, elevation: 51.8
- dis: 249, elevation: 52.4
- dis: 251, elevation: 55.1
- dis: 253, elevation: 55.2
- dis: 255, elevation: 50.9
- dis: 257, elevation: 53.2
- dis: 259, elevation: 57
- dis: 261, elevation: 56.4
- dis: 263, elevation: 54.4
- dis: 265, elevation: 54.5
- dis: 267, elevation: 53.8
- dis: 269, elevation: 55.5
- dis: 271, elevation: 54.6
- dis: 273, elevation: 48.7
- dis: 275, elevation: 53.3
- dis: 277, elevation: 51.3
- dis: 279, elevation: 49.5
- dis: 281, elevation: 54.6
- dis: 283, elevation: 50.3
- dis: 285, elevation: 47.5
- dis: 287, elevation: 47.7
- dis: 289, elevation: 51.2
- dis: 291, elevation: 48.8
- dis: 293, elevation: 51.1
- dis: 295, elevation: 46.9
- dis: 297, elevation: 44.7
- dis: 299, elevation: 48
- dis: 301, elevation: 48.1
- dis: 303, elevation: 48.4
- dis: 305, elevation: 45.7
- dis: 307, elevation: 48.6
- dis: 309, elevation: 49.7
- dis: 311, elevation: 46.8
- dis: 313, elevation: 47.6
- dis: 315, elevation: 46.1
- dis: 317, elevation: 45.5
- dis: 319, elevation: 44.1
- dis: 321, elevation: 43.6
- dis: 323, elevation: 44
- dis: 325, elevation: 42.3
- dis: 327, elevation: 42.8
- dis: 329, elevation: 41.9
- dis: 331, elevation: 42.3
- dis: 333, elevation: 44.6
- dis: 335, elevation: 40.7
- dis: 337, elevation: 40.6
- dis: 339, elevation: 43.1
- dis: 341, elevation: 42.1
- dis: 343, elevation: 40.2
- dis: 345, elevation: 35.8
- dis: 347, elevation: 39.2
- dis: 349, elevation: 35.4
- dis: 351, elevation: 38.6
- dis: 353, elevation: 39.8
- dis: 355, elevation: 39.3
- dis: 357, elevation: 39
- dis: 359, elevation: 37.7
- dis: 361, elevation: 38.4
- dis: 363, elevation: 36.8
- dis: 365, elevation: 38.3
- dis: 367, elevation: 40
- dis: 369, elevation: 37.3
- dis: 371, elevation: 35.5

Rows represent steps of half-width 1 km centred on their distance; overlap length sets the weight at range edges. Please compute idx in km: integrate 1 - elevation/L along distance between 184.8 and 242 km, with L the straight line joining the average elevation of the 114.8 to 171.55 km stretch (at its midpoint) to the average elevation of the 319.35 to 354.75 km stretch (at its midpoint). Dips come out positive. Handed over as -4.04 km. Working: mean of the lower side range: 55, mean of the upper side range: 41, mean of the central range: 53.4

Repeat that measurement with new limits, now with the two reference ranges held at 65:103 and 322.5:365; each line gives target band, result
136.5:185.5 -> 5.3 km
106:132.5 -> 1.1 km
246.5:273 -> -3.0 km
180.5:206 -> 1.5 km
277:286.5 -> -0.8 km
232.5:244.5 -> -1.1 km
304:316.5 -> -1.1 km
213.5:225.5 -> -0.4 km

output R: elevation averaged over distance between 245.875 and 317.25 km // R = 50.8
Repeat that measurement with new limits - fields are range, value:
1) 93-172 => 57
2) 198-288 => 53.7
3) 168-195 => 51.2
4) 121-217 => 53.3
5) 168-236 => 53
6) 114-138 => 59.3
